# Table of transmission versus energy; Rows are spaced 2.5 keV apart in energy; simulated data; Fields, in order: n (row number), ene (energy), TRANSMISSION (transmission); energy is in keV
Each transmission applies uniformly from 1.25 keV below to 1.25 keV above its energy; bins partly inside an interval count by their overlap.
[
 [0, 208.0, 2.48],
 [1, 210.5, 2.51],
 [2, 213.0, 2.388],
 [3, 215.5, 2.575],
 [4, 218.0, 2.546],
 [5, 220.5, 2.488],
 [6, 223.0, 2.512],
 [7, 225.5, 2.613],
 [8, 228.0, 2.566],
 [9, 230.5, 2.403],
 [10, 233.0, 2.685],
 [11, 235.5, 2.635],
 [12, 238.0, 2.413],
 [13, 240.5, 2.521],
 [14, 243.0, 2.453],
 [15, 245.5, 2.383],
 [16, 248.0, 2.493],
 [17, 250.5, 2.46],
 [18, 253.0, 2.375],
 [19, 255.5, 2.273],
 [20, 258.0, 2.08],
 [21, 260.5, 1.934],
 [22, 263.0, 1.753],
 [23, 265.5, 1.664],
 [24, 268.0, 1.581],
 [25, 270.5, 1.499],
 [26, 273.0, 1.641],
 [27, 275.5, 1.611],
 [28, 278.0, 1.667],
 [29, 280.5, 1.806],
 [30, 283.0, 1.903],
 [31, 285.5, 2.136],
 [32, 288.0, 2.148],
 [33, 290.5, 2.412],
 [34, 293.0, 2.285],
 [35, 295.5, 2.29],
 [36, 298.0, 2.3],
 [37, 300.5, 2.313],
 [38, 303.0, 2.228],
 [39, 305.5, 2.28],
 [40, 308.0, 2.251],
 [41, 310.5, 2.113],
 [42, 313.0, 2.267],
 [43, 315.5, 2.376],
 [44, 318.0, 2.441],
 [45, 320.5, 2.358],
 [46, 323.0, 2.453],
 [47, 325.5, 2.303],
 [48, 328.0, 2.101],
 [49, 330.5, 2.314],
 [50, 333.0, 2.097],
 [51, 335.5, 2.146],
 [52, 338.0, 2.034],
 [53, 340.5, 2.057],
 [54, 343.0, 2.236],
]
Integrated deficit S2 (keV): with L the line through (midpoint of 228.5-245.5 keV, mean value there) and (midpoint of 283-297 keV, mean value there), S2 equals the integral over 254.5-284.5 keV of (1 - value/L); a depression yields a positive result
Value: 7.1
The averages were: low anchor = 2.51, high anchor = 2.22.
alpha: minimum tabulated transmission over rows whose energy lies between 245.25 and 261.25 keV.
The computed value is 1.934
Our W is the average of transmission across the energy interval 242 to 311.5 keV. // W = 2.08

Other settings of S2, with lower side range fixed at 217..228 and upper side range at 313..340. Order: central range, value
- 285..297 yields 0.47 keV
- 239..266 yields 2.50 keV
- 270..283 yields 3.89 keV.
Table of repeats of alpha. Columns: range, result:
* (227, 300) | 1.499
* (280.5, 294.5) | 1.806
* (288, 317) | 2.113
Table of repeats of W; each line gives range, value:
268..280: 1.61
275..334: 2.19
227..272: 2.23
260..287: 1.74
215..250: 2.52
